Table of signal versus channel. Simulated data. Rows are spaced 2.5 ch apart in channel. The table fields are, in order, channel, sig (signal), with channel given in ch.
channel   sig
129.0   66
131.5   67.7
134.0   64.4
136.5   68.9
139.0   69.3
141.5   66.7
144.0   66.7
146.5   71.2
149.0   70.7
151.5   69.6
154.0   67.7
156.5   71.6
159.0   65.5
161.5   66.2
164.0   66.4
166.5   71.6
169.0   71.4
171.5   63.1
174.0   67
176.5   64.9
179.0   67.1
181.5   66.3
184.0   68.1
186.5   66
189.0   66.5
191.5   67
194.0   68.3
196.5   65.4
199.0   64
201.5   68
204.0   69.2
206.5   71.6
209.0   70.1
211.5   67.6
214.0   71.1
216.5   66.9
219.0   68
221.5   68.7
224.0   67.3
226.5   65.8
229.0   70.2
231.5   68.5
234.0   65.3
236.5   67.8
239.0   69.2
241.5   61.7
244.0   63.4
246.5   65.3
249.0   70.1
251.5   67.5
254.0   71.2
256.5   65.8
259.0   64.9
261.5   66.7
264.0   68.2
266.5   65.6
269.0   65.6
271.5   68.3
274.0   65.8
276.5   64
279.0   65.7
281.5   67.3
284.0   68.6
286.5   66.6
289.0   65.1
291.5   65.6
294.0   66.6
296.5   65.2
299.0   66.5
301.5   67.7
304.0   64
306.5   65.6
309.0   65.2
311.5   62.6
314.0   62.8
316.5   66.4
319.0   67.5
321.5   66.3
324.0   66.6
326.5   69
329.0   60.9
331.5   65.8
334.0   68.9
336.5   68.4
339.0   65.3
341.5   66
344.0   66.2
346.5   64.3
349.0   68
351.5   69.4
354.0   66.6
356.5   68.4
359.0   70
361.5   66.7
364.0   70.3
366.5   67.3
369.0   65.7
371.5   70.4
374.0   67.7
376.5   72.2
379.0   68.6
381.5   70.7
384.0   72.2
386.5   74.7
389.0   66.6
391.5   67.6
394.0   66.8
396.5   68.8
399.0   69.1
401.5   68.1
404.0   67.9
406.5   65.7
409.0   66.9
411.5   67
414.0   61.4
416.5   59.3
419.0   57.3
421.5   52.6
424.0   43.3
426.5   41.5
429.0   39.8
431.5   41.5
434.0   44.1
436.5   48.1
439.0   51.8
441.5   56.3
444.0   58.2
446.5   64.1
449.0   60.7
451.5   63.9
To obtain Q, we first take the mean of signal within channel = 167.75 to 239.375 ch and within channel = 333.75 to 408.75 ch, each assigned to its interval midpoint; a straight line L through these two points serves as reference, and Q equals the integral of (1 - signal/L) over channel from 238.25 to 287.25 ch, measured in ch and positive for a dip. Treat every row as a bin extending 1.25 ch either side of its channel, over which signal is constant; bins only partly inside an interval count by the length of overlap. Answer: 0.9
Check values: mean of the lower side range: 67.6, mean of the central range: 66.5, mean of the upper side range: 68.3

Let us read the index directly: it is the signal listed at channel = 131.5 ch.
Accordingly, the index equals 67.7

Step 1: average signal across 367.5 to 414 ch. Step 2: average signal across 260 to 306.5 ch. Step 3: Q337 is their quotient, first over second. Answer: 1.0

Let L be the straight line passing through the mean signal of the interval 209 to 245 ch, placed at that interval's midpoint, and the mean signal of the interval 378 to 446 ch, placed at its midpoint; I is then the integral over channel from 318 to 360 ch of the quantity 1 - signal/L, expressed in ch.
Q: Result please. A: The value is -2.73 ch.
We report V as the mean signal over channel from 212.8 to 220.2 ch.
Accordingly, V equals 68.7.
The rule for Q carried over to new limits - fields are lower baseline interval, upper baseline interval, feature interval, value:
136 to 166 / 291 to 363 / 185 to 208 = 0.2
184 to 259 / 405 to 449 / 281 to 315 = -1.7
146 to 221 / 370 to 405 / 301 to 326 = 1.2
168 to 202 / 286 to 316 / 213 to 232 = -0.6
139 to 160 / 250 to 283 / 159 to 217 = 0.5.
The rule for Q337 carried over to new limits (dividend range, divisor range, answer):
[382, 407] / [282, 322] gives 1.05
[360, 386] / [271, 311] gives 1.05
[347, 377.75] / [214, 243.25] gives 1.02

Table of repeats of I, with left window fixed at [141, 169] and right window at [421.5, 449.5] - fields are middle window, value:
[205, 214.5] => -0.73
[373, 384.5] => -3.56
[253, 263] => -0.86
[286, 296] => -1.06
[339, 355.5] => -3.24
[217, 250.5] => -1.92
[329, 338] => -1.59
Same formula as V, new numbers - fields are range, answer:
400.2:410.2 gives 67.2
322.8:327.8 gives 67.7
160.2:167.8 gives 68.1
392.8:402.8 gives 68.2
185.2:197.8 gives 66.6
